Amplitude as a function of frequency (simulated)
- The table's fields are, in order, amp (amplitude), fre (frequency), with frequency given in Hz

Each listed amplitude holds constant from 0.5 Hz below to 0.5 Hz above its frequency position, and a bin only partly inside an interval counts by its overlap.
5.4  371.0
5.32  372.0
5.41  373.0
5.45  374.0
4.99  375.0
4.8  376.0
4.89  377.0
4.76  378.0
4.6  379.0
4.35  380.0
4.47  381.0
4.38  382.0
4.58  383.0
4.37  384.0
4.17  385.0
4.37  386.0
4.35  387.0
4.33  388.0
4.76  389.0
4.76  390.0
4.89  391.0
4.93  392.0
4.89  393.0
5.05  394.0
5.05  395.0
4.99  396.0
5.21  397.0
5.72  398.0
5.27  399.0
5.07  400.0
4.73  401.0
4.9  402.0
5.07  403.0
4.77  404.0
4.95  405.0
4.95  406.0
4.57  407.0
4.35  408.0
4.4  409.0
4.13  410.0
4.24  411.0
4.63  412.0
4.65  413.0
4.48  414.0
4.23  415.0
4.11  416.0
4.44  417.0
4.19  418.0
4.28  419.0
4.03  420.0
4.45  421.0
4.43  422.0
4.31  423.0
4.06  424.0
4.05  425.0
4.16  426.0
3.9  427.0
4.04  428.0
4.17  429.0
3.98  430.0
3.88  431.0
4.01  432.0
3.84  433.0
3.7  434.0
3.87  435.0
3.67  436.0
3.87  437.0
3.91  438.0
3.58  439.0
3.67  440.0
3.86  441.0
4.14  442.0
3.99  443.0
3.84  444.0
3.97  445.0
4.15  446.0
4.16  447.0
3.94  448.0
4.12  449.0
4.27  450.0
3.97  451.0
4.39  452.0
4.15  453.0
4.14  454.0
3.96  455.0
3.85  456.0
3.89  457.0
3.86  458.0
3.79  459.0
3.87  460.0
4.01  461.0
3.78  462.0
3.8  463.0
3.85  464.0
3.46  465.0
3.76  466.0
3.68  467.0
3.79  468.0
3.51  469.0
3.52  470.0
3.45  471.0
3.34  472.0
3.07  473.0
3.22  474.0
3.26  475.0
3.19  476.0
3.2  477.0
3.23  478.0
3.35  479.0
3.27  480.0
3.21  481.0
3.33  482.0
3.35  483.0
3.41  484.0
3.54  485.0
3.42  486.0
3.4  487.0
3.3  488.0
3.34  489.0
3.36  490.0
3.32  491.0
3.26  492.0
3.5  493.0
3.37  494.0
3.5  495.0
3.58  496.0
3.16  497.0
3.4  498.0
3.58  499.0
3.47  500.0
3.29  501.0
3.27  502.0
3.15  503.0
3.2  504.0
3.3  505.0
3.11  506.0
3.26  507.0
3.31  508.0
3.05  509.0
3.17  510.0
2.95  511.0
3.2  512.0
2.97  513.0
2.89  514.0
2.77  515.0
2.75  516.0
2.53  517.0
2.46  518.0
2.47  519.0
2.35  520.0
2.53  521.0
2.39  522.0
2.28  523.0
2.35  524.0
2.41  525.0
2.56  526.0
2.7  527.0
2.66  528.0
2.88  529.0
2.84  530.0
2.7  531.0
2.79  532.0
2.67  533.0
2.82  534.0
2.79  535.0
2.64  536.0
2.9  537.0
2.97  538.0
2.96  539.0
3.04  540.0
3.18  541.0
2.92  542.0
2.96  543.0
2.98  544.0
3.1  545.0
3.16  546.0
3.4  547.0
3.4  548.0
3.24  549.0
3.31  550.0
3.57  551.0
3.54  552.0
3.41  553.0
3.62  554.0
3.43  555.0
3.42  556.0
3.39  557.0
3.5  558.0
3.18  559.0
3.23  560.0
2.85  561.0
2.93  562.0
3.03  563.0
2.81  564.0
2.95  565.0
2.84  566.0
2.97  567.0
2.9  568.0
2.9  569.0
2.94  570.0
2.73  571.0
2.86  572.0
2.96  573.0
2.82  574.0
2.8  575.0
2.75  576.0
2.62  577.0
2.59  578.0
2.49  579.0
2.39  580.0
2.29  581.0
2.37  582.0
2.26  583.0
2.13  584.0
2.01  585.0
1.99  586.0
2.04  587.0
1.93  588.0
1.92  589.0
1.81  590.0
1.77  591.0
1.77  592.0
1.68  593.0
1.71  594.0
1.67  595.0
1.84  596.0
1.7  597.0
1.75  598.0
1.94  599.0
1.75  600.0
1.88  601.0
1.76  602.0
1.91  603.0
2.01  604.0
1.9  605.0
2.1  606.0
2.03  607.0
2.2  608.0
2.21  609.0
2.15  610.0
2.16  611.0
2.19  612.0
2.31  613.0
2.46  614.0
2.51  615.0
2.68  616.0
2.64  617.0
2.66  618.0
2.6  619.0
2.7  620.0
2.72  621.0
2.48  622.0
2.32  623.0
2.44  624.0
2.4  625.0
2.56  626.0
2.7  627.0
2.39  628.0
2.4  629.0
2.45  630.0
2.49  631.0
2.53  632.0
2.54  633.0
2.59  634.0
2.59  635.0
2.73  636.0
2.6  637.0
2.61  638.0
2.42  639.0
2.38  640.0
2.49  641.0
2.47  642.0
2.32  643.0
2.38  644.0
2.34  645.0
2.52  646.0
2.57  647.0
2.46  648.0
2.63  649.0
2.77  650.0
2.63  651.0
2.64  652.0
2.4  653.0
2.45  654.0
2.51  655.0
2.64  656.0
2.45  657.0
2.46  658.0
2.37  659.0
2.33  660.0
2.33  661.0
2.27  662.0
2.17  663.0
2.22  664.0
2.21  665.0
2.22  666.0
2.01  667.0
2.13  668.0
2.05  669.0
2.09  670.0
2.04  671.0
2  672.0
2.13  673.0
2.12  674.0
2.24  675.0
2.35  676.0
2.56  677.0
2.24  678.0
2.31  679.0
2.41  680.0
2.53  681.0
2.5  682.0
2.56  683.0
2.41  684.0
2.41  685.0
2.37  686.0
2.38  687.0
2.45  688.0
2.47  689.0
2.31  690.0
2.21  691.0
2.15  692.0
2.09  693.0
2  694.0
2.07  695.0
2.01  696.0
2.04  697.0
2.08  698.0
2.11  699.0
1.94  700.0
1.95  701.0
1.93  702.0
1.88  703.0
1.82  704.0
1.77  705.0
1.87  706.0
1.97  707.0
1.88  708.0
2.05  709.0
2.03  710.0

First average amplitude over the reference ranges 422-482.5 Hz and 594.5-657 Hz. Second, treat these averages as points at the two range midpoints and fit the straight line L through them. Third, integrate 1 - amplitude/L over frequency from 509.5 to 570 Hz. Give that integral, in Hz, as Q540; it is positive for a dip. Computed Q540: 2.24 Hz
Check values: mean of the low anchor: 3.79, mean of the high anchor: 2.36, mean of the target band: 2.94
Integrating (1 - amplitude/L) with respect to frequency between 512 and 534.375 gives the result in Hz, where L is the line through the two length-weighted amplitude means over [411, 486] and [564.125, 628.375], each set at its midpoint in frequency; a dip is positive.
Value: 3.2 Hz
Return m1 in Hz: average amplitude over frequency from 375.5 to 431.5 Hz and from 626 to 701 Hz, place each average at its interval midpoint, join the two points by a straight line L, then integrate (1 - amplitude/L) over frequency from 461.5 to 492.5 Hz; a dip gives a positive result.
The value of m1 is 4.0 Hz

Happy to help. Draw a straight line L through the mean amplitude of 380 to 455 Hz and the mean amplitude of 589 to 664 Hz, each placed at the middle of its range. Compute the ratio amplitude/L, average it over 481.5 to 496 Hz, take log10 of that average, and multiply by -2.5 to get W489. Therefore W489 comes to 0.08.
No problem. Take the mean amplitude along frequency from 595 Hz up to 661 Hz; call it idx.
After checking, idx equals 2.37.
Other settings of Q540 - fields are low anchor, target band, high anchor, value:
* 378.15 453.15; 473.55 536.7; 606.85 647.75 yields 9.25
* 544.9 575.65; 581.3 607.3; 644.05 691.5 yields 8.81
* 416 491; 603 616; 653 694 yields 2.55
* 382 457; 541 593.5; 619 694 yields 5.98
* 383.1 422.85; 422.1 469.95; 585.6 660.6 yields 2.90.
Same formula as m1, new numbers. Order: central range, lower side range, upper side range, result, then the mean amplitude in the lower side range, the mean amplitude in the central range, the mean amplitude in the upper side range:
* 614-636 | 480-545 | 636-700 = -0.2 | 3.02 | 2.54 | 2.33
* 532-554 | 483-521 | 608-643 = -1.2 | 3.17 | 3.1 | 2.48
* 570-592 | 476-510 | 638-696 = 3.7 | 3.32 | 2.36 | 2.34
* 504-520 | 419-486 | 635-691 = 2.2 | 3.8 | 2.94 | 2.38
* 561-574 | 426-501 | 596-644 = -0.5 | 3.68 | 2.9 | 2.33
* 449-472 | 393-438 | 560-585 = 0.5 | 4.43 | 3.85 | 2.71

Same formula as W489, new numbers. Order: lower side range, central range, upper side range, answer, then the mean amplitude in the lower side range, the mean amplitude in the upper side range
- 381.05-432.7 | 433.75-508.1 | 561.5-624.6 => 0.05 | 4.52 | 2.33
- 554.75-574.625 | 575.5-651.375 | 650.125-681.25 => 0.16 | 3.03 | 2.31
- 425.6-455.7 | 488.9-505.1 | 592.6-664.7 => 0.04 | 3.98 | 2.34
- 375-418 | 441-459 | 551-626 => 0.01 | 4.68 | 2.48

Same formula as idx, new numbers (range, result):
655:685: 2.29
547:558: 3.43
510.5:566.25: 2.94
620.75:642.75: 2.51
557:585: 2.78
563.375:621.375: 2.3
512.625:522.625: 2.6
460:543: 3.14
